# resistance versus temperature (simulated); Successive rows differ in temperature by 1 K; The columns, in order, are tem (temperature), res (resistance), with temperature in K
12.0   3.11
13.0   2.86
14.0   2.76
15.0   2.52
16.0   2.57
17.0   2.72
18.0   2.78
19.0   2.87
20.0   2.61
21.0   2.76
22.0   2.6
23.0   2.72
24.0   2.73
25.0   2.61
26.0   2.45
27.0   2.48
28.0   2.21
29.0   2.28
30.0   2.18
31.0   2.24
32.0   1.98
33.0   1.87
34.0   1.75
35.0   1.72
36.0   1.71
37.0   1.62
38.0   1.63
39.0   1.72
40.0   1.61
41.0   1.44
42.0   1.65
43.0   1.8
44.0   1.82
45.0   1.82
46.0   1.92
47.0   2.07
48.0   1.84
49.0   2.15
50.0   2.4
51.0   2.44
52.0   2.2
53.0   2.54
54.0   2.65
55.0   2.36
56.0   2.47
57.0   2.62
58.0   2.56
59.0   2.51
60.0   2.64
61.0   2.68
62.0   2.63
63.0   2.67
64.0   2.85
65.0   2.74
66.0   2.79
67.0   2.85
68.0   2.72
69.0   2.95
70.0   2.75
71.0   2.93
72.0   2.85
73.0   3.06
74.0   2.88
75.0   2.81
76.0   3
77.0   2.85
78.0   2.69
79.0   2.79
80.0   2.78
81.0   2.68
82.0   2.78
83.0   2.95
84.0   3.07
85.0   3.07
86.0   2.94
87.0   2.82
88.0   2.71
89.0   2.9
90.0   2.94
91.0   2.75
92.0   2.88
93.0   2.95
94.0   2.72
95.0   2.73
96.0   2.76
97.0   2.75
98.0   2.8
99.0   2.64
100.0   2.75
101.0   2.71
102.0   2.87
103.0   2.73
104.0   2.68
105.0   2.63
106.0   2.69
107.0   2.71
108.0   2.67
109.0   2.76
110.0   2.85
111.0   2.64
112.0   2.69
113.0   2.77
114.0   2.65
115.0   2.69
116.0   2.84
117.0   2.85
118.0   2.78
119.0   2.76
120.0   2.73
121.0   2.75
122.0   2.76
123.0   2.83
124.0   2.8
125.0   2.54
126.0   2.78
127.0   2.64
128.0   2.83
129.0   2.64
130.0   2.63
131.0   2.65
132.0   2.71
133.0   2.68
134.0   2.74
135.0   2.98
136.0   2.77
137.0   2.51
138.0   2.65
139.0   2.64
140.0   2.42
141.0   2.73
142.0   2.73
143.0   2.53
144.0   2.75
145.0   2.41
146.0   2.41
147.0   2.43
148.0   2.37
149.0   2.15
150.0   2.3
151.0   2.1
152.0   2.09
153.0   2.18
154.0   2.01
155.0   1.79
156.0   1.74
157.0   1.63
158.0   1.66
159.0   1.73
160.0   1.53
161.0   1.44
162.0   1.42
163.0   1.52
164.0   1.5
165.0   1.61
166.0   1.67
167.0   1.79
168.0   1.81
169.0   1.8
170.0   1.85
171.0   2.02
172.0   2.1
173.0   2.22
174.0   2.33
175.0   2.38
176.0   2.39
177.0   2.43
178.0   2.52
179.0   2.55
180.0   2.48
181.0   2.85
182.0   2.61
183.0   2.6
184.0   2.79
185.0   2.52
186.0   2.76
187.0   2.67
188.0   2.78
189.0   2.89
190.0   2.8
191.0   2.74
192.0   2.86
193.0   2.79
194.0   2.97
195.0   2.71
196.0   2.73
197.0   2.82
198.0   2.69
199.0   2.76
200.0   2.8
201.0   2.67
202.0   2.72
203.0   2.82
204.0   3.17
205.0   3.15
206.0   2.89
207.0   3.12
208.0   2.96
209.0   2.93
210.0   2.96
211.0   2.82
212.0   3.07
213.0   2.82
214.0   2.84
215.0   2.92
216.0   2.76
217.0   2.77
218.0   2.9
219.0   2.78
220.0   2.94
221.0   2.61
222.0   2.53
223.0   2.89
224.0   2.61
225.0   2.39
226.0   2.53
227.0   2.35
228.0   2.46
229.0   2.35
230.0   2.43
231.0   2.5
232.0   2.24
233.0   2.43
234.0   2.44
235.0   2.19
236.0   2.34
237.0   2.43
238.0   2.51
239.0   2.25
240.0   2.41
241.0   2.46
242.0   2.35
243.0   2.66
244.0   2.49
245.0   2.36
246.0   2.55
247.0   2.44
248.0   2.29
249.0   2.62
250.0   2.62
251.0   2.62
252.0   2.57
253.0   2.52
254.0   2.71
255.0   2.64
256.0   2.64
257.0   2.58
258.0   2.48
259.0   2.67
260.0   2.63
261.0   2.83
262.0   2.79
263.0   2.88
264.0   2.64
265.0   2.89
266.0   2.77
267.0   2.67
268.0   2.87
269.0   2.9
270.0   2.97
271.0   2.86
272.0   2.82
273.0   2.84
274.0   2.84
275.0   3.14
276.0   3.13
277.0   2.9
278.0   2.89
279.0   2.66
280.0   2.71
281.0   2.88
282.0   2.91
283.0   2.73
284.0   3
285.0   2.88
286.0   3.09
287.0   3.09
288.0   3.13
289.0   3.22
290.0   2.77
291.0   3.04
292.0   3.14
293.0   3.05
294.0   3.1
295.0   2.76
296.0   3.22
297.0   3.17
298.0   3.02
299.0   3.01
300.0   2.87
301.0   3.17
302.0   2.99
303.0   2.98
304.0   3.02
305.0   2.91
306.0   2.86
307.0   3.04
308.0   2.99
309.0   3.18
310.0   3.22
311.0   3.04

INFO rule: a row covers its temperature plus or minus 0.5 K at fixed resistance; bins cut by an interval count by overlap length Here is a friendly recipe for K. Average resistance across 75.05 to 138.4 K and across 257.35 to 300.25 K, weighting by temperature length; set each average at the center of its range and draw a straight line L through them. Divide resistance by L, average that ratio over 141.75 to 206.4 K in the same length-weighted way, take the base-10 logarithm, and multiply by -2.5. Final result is 0.20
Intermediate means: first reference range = 2.77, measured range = 2.35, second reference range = 2.9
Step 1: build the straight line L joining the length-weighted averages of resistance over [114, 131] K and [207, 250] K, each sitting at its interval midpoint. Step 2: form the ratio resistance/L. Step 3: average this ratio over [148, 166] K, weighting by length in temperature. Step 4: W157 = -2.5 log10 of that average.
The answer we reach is 0.435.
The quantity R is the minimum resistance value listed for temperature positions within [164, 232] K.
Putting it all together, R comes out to 1.5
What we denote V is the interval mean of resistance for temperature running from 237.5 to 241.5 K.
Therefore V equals 2.41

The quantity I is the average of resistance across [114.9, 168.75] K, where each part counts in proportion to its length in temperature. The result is 2.34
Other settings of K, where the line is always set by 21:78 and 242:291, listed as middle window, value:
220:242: 0.103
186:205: -0.069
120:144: -0.075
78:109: -0.144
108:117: -0.108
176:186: 0.006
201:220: -0.095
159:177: 0.358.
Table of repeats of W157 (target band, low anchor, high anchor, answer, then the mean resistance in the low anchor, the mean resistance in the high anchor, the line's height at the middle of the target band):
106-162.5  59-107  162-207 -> 0.07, 2.8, 2.48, 2.64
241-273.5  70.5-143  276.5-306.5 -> 0.11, 2.77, 2.97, 2.93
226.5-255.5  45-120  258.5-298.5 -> 0.17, 2.7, 2.91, 2.87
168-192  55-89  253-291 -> 0.14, 2.79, 2.84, 2.81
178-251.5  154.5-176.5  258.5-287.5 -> -0.18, 1.81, 2.86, 2.29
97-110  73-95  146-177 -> -0.04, 2.86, 1.93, 2.63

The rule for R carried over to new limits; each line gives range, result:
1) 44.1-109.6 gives 1.82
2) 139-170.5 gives 1.42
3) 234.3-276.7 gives 2.19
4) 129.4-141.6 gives 2.42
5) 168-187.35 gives 1.8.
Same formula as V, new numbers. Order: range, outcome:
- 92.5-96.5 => 2.79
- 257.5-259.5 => 2.58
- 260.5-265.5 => 2.81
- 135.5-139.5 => 2.64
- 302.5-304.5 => 3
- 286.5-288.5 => 3.11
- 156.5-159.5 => 1.67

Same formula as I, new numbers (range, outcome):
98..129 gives 2.73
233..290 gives 2.7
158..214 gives 2.47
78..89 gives 2.85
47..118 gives 2.72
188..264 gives 2.67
